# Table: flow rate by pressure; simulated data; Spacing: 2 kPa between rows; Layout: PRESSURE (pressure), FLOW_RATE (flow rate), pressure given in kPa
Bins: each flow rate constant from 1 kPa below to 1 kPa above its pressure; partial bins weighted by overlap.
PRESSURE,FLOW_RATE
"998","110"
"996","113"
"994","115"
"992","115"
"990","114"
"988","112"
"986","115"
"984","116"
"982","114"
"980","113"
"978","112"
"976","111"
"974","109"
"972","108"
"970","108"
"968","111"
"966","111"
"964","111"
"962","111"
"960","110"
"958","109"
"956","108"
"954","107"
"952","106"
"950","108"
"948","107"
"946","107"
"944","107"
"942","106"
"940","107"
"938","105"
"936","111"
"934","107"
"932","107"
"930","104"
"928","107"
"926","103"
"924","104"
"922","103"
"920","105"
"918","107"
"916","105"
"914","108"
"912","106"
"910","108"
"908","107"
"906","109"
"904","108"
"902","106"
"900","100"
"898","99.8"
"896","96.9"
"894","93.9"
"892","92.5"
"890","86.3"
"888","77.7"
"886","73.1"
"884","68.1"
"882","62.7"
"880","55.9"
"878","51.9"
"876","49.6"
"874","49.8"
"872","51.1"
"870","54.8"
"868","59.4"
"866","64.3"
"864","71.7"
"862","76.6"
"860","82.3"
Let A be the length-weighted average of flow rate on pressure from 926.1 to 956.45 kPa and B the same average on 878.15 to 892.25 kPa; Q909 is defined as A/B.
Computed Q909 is 1.49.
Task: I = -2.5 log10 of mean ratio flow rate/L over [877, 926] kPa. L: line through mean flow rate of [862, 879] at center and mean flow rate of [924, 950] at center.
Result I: -0.155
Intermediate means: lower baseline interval 57.8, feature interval 93.3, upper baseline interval 106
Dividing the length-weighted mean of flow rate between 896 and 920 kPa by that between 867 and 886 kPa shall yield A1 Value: 1.9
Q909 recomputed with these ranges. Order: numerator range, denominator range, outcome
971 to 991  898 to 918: 1.06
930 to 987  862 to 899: 1.56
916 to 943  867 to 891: 1.71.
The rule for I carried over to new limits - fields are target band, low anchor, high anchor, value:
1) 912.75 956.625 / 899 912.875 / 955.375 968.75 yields 0.02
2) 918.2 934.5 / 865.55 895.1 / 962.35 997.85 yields -0.20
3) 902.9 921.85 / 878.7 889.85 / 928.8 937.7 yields -0.18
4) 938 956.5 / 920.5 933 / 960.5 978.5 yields 0.00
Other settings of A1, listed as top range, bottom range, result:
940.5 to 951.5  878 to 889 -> 1.62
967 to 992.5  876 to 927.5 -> 1.21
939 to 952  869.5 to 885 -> 1.93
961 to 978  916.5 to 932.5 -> 1.05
